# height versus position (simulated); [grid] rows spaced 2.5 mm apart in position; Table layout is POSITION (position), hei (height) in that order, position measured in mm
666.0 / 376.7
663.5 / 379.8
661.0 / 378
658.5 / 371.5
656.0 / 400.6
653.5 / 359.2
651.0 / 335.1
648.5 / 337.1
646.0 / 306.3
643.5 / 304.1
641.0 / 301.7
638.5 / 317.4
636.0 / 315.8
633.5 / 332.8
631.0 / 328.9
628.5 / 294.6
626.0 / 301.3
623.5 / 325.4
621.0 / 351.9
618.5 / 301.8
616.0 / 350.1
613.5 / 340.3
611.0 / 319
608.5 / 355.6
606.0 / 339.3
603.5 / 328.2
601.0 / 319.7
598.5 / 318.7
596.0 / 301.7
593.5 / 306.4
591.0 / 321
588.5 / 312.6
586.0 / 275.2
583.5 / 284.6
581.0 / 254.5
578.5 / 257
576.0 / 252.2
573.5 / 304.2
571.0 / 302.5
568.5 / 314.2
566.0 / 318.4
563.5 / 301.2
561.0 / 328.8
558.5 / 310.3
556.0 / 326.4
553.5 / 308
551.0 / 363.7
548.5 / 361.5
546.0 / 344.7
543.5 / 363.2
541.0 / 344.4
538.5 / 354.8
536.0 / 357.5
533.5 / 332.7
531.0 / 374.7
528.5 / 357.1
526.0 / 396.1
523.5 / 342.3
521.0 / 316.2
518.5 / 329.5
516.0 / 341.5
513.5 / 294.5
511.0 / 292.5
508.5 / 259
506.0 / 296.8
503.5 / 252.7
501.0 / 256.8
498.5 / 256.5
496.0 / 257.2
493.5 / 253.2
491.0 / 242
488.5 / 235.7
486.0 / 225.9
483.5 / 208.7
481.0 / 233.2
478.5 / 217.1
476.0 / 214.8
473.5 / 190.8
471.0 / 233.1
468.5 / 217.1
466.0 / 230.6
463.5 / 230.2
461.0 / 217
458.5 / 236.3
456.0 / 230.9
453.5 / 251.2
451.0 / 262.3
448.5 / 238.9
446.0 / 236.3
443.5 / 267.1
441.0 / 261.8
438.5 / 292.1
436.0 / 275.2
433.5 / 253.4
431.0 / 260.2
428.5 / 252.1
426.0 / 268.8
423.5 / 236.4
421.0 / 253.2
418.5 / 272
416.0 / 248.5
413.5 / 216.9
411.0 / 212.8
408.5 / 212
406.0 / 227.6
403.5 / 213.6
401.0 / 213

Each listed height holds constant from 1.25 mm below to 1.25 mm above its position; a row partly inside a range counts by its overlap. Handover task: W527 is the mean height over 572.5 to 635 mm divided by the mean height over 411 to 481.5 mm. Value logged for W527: 1.28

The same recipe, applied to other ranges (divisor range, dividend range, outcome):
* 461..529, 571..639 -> 1.18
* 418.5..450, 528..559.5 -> 1.34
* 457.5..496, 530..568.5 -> 1.49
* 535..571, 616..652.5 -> 0.96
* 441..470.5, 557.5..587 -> 1.22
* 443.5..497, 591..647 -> 1.38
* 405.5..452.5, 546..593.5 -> 1.22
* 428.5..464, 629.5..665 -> 1.35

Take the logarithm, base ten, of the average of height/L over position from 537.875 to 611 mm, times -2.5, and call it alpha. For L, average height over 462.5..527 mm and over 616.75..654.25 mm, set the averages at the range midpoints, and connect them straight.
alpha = -0.08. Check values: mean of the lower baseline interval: 262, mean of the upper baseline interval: 321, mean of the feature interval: 316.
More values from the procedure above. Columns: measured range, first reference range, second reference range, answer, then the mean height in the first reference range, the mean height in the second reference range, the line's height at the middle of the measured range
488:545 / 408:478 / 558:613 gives -0.13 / 242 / 306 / 275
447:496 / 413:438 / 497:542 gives 0.24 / 256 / 319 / 287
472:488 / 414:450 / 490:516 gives 0.22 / 257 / 270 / 266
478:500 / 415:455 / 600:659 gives 0.17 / 258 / 330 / 278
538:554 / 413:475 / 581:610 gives -0.20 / 246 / 312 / 290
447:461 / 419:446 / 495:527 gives 0.13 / 261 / 299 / 271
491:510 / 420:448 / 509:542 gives 0.21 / 259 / 339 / 317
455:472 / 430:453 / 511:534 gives 0.23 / 261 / 340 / 282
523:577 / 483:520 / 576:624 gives -0.16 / 268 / 312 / 290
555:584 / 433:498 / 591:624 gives 0.03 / 239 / 327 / 304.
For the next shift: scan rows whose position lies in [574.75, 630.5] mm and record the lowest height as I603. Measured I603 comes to 252.2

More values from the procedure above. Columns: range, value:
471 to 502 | 190.8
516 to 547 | 316.2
